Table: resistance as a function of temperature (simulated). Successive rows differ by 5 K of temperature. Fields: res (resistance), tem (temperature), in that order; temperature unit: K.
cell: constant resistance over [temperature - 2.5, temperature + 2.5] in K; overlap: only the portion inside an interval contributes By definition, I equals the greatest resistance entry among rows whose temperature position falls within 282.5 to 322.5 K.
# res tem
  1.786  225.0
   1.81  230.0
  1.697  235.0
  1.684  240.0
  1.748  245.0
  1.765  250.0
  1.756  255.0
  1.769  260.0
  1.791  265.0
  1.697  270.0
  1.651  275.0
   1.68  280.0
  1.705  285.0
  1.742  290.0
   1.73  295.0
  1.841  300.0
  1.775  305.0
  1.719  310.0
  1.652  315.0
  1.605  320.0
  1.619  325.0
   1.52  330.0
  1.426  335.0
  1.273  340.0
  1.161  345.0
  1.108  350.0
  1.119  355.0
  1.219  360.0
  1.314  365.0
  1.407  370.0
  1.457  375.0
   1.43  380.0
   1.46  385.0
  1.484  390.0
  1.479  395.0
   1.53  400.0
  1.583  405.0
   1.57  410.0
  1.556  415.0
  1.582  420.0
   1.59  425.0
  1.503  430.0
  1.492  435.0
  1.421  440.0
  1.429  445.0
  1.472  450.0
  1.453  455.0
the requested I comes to 1.841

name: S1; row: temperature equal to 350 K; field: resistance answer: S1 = 1.108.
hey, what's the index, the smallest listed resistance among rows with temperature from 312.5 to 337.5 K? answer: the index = 1.426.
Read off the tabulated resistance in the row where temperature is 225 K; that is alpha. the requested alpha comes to 1.786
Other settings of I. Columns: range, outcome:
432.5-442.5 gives 1.492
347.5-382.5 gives 1.457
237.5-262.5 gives 1.769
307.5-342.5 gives 1.719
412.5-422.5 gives 1.582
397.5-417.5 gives 1.583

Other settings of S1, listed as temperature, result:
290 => 1.742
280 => 1.68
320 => 1.605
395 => 1.479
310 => 1.719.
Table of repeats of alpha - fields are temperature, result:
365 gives 1.314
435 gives 1.492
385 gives 1.46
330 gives 1.52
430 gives 1.503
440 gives 1.421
